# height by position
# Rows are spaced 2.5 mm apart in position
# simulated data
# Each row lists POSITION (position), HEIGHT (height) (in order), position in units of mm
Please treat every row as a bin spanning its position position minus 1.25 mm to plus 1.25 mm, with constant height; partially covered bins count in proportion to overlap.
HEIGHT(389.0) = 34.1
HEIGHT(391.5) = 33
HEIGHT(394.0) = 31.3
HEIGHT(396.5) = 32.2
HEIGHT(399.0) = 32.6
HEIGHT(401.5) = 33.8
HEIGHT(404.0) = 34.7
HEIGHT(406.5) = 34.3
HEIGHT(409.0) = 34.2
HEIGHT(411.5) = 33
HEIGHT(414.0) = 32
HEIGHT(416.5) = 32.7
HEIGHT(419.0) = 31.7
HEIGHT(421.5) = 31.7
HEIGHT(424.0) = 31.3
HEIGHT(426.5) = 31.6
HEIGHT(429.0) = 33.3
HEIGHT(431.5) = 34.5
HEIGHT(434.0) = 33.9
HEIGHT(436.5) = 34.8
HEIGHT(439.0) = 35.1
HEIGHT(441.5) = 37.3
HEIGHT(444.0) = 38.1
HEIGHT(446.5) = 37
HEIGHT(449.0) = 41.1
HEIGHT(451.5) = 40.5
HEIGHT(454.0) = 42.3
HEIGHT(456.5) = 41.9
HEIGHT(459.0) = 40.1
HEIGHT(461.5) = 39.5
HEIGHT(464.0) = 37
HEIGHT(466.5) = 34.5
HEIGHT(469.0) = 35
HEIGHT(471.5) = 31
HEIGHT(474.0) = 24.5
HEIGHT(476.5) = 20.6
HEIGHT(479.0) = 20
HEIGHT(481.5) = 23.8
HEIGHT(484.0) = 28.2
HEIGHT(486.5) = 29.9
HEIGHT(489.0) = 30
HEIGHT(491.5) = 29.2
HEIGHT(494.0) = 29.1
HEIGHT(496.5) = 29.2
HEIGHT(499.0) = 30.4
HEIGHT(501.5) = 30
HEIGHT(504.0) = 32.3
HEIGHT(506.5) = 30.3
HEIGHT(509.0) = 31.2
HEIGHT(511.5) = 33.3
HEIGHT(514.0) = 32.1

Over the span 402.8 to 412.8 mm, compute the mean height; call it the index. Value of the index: 34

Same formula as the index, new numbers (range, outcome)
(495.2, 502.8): 29.9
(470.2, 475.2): 27.9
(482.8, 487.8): 29.1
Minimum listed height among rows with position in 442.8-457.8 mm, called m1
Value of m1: 37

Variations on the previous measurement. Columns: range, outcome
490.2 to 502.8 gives 29.1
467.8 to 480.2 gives 20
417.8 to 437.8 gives 31.3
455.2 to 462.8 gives 39.5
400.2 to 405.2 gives 33.8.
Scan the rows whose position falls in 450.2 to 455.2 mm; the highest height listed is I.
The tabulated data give 42.3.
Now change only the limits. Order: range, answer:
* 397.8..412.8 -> 34.7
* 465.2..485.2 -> 35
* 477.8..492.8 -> 30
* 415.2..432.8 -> 34.5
